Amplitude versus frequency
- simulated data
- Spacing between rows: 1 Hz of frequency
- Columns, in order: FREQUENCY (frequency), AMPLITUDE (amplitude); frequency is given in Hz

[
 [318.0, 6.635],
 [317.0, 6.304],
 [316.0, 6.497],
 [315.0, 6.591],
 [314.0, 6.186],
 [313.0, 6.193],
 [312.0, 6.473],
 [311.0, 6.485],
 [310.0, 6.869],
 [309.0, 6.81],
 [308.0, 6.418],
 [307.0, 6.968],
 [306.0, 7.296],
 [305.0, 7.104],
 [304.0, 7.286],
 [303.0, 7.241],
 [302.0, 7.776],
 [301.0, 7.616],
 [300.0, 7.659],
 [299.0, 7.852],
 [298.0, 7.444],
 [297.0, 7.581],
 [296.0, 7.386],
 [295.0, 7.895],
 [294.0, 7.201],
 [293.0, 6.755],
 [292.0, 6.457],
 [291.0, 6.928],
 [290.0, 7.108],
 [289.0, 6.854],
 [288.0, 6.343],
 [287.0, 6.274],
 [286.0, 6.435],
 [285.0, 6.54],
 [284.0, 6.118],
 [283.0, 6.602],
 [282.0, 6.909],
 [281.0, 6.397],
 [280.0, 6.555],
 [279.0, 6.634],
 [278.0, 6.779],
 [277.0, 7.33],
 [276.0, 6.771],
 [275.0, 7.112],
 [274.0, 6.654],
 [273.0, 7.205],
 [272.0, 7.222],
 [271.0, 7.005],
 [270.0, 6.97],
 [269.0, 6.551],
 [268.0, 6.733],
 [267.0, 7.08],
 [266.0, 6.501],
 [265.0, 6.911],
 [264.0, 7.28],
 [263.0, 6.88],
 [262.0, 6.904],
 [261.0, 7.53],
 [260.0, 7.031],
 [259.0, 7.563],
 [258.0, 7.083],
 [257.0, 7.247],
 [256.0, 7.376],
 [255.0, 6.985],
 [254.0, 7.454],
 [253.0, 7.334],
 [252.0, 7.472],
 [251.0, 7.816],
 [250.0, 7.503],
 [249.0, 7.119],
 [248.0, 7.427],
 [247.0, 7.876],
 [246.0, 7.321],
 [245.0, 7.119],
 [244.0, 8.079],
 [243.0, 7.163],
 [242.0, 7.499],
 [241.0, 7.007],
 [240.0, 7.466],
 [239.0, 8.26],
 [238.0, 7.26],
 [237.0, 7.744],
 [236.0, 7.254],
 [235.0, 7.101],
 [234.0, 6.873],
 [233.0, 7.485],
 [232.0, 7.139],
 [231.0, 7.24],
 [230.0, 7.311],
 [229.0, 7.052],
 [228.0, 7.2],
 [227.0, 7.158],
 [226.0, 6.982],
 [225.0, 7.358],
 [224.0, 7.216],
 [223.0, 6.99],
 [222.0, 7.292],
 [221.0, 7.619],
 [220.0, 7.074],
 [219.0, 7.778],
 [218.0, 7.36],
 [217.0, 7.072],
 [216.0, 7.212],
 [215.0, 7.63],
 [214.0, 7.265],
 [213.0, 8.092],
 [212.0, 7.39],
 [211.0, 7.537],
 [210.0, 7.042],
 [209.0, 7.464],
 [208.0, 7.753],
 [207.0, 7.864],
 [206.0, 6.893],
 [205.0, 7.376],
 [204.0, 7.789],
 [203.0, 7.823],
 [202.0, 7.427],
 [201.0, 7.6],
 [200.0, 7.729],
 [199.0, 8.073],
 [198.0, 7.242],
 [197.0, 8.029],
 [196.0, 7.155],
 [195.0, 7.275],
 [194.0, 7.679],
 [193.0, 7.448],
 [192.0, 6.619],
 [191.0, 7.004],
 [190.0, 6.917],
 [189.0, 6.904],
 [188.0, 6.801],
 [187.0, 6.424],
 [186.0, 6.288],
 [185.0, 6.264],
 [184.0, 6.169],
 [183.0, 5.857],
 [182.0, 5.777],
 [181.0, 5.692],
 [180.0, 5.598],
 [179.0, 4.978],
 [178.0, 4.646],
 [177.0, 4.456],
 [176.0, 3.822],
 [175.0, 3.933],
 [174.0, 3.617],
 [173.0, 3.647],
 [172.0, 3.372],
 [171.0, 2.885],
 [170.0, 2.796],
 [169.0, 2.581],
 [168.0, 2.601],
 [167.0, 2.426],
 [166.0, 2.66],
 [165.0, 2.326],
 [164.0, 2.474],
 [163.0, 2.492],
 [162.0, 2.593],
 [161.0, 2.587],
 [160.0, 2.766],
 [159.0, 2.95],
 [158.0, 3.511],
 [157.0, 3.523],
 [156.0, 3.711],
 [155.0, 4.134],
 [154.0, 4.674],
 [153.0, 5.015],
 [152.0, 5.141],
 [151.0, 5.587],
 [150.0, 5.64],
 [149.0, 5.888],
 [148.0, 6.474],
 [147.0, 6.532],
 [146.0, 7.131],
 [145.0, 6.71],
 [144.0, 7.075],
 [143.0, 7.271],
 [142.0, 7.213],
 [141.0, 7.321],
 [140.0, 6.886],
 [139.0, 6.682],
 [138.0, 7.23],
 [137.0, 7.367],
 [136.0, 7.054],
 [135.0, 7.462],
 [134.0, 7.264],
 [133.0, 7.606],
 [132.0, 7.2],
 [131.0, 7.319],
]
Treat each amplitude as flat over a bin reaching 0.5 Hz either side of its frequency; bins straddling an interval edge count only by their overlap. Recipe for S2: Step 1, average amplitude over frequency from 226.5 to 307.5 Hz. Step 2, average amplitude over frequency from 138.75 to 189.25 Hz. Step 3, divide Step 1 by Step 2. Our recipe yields 1.50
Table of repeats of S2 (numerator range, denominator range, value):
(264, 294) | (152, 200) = 1.39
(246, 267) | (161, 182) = 2.07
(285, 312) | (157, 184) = 1.95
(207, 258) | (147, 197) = 1.54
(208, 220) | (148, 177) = 2.06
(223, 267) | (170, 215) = 1.14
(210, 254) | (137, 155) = 1.16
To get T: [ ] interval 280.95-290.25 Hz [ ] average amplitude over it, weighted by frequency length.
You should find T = 6.55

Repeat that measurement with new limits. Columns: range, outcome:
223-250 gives 7.33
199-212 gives 7.54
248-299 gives 7.01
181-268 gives 7.24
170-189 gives 5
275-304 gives 6.99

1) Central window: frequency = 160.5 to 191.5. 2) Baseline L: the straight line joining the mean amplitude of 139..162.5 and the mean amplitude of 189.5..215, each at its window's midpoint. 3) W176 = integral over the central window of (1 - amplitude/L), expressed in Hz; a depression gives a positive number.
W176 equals 9.9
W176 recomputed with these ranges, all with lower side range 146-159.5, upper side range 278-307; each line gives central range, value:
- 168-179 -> 3.44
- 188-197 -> -2.69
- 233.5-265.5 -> -4.96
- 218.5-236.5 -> -3.58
